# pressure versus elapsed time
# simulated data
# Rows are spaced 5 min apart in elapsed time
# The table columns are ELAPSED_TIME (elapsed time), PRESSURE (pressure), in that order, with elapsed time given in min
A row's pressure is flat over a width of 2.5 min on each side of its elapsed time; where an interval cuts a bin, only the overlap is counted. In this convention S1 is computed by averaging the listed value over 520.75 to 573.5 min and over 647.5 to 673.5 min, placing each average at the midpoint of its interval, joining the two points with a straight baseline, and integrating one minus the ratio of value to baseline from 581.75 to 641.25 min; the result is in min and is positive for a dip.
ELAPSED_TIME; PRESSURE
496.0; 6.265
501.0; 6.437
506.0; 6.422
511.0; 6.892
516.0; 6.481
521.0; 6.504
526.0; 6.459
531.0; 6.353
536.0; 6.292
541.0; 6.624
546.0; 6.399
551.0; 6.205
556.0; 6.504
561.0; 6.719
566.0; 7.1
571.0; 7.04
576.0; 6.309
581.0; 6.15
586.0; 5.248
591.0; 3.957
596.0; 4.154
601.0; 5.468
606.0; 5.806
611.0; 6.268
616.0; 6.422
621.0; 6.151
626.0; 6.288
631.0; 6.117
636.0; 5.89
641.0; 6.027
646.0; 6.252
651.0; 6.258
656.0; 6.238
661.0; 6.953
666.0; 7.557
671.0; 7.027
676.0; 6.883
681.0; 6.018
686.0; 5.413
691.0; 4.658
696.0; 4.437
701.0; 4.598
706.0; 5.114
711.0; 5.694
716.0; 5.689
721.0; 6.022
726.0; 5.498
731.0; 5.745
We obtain 9.3 min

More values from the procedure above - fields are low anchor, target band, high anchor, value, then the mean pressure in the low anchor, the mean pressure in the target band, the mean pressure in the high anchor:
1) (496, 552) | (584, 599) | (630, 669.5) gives 4.6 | 6.46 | 4.46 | 6.44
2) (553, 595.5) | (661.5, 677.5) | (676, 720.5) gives -4.8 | 6.04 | 7.15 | 5.33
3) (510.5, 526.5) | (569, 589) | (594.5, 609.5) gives -1.6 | 6.56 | 6.11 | 5.28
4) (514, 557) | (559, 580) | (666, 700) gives -1.6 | 6.42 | 6.75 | 5.82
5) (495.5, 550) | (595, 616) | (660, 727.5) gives 1.7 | 6.47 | 5.63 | 5.81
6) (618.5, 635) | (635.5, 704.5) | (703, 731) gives -1.2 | 6.16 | 6.01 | 5.6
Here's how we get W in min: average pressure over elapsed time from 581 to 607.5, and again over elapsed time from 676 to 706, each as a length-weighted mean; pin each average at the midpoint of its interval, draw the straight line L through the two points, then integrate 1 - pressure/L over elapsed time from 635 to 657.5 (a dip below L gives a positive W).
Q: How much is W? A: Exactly -4.6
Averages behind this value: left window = 5.01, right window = 5.19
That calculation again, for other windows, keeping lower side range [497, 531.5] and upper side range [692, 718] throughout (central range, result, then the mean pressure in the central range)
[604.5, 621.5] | -1.25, 6.18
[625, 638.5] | -1.09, 6.08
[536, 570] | -2.08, 6.59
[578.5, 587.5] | 0.36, 5.75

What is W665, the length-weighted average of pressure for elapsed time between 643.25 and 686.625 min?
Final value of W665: 6.56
